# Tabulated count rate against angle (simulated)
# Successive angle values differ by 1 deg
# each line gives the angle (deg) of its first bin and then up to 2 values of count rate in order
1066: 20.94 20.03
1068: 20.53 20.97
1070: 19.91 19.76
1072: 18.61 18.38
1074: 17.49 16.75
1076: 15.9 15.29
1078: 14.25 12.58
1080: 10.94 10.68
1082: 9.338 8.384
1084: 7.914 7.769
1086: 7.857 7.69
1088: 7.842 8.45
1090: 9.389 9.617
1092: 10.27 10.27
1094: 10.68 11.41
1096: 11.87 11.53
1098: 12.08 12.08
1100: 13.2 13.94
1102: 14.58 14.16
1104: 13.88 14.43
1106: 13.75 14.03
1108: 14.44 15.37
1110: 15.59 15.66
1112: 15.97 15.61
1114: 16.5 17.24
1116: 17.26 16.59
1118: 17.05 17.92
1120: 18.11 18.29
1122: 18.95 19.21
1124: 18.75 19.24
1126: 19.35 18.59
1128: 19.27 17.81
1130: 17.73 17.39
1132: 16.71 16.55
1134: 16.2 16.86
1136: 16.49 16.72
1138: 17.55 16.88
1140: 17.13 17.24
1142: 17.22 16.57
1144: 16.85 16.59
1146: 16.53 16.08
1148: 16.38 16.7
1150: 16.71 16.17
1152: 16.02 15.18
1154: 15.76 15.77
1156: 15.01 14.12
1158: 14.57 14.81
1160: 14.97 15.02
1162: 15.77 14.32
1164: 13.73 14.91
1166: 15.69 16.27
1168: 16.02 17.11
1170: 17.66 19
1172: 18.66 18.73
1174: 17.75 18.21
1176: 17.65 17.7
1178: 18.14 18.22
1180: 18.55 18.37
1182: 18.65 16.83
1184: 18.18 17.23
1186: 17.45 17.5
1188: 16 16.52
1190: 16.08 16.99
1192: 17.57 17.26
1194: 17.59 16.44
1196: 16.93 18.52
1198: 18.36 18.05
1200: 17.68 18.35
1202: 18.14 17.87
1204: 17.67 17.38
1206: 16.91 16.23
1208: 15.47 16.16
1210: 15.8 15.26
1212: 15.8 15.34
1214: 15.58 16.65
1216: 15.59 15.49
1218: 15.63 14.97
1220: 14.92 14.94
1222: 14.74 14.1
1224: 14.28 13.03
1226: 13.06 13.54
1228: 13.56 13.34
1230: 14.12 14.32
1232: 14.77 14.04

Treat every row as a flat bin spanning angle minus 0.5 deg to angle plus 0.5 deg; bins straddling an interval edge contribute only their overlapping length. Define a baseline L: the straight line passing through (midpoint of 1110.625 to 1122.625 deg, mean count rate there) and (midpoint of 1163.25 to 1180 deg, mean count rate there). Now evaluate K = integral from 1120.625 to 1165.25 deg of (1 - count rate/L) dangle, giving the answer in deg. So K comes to 1.4 deg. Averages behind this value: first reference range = 17.1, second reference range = 17.2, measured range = 16.6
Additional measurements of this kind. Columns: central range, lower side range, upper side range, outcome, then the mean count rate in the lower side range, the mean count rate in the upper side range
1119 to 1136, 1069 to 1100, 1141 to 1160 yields -3.87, 12.3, 16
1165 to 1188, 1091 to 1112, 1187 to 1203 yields -1.48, 13.1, 17.4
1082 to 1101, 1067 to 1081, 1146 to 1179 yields 7.68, 16.9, 16.3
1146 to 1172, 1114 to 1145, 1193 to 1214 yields 2.25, 17.6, 17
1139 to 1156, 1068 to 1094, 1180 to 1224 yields -1.71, 12.8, 16.7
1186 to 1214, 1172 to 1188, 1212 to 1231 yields -1.07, 17.9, 14.6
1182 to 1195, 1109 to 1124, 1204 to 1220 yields -0.74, 17.1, 15.9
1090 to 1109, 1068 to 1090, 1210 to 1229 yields 1.31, 13.3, 14.8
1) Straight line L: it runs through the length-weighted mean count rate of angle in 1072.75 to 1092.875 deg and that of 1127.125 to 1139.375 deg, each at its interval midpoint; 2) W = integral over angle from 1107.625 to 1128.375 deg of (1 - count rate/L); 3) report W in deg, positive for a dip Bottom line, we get -2.6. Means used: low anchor 11.2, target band 17.4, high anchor 17.2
